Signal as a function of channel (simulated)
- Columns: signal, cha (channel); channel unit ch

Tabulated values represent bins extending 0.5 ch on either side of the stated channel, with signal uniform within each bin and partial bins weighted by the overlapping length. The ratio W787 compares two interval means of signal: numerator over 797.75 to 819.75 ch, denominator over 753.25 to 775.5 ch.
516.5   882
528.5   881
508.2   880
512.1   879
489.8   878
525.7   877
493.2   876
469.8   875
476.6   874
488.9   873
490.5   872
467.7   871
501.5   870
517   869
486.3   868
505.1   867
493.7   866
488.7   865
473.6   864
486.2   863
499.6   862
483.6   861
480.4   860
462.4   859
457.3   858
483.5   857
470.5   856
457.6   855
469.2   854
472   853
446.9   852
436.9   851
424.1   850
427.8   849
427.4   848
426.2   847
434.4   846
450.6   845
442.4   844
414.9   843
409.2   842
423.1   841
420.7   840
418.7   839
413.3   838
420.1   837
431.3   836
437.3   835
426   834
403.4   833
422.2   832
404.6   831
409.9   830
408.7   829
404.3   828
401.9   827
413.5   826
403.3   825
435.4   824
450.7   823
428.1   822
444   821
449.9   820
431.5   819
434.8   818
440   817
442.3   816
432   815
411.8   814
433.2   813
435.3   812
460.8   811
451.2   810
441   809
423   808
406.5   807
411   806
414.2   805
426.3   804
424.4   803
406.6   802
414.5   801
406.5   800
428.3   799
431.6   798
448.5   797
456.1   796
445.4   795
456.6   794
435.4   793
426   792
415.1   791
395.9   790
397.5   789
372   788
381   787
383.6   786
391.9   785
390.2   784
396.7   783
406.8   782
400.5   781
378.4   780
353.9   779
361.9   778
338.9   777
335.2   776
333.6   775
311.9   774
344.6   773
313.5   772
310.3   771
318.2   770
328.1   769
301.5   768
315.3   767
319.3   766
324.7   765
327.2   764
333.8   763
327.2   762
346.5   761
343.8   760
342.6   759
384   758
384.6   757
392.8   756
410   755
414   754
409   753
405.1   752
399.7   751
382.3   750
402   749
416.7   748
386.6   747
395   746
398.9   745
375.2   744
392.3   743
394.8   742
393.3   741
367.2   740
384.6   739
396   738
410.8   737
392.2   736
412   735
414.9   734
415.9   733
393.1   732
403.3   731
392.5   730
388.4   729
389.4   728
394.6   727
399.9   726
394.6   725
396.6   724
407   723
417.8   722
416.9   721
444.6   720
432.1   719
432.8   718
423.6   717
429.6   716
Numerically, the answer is 1.25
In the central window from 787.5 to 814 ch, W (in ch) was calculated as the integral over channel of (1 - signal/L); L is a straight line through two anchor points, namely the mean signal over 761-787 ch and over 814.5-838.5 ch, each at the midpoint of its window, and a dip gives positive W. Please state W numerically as -2.7 ch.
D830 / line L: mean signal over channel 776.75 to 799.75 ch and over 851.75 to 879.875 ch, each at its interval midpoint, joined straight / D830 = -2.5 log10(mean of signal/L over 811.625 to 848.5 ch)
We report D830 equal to 0.06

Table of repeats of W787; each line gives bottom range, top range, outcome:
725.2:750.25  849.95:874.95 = 1.21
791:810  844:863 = 1.07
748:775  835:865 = 1.26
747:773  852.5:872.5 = 1.35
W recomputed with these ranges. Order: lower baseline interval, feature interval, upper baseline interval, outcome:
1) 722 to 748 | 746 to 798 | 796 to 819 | 4.8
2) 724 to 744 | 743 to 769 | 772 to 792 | 1.1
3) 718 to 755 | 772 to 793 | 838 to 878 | 2.4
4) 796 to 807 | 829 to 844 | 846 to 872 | 1.1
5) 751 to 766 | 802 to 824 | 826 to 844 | -1.6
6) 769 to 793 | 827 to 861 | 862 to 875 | 1.6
